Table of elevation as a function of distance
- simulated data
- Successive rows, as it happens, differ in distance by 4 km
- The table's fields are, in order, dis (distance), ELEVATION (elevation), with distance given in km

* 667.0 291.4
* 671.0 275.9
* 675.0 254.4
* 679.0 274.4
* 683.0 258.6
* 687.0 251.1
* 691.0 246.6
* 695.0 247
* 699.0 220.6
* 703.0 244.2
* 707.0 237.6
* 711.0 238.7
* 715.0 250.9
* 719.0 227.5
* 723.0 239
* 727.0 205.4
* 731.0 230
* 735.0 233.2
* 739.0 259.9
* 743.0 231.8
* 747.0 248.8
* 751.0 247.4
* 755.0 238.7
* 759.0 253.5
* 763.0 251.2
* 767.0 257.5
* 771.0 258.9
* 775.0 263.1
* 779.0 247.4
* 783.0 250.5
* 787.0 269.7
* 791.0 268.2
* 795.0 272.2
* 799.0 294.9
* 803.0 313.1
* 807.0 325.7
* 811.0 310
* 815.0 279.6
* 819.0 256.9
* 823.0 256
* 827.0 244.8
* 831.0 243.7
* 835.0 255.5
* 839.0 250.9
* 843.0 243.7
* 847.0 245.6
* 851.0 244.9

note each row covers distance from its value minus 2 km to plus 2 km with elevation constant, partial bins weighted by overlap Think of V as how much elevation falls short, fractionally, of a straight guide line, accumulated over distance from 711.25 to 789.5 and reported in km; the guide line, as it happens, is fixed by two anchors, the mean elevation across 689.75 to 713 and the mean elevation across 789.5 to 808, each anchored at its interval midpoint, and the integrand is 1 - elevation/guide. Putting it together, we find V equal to 6.1 km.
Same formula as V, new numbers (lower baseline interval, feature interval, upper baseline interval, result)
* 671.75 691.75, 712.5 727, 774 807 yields 1.7 km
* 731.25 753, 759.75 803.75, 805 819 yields 1.3 km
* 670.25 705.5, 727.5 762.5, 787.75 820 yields 3.8 km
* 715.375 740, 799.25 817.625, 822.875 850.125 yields -4.5 km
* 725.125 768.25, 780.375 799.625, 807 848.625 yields -1.2 km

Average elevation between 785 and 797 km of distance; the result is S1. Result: 270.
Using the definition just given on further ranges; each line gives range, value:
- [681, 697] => 251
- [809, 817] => 295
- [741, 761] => 244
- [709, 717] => 245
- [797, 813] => 311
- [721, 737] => 227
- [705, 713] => 238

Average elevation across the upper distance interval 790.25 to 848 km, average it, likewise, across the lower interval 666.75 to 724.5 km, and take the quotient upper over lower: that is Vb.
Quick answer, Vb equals 1.09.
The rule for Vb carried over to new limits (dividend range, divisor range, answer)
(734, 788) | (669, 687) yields 0.95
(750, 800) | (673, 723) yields 1.05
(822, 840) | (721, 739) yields 1.08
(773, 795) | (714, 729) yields 1.14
